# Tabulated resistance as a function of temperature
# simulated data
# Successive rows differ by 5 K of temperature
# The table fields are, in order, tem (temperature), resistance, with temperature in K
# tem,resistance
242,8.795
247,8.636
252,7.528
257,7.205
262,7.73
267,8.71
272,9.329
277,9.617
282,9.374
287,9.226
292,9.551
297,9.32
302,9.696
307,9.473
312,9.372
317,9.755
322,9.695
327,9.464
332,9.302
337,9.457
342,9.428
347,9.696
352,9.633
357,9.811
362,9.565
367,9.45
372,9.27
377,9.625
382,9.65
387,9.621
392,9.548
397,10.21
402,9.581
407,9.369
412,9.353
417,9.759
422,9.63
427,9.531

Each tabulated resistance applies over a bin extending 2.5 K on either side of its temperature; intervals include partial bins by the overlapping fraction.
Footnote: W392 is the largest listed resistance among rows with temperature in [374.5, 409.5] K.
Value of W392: 10.21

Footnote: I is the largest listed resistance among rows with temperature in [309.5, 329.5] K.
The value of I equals 9.755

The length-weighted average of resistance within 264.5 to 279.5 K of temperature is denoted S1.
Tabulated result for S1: 9.22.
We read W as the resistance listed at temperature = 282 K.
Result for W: 9.374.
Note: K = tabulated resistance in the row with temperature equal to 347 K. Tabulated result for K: 9.696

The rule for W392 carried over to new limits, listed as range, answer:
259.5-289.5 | 9.617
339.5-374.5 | 9.811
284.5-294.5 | 9.551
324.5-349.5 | 9.696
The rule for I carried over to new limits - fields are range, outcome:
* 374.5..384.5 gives 9.65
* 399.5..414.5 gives 9.581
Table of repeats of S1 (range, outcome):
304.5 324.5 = 9.57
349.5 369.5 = 9.61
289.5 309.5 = 9.51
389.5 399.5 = 9.88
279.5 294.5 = 9.38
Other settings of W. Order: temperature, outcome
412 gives 9.353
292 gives 9.551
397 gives 10.21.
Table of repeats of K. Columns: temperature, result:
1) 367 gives 9.45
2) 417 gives 9.759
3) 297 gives 9.32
